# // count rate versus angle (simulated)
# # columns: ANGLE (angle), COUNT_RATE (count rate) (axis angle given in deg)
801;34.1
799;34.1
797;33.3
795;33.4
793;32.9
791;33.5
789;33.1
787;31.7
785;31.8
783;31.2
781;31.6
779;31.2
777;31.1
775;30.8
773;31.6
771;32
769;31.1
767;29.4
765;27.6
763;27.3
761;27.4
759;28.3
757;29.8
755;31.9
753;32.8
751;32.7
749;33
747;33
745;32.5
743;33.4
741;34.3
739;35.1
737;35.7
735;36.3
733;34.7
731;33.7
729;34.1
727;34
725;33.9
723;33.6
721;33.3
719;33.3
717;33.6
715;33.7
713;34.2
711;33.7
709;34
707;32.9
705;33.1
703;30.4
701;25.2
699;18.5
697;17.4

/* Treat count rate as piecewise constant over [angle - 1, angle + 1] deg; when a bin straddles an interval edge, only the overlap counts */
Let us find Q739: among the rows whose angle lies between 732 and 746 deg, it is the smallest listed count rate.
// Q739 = 32.5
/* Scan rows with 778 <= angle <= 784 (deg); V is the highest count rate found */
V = 31.6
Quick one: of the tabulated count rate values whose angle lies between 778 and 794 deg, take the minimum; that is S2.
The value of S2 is 31.2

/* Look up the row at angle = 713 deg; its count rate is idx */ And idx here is 34.2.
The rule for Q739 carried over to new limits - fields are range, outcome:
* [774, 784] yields 30.8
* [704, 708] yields 32.9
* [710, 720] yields 33.3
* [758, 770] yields 27.3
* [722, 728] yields 33.6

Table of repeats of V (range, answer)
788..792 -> 33.5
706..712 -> 34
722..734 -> 34.7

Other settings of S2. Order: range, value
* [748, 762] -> 27.4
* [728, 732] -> 33.7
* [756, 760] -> 28.3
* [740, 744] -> 33.4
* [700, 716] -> 25.2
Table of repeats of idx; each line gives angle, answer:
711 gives 33.7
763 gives 27.3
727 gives 34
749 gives 33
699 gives 18.5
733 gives 34.7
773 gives 31.6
